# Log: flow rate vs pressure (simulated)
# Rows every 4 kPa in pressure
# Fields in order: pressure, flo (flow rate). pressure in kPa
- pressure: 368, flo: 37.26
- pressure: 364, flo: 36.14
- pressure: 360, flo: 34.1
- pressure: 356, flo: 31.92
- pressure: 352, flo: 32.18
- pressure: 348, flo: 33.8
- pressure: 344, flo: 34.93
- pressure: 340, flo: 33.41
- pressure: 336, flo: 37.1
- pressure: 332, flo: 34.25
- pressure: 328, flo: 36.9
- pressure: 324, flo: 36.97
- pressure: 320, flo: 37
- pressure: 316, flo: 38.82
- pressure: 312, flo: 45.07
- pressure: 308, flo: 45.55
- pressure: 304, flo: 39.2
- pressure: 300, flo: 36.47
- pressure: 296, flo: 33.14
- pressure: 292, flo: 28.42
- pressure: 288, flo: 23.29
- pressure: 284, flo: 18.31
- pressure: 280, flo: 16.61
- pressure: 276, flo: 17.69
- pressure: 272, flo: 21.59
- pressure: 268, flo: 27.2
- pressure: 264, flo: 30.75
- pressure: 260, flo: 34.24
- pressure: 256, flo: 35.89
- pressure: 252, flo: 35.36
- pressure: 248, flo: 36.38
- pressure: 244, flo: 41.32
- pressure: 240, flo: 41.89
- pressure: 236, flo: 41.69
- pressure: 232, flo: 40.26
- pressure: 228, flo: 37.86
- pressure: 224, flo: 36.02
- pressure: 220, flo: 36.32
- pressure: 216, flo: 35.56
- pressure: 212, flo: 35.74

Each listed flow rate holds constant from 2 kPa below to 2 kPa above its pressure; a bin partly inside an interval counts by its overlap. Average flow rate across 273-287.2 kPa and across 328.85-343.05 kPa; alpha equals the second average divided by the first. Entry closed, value 1.9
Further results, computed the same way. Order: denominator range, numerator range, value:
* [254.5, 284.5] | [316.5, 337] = 1.44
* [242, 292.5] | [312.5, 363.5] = 1.26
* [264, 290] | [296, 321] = 1.85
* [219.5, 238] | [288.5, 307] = 0.88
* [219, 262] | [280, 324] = 0.89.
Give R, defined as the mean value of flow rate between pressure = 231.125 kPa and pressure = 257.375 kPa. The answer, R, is 39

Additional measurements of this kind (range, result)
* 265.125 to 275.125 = 24.2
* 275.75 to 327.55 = 32.7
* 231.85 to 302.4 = 30.9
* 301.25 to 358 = 36.9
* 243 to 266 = 35.4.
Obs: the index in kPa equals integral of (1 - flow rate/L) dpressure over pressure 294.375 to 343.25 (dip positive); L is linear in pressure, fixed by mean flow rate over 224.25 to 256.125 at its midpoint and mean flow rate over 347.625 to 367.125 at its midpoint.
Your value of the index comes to -3.2 kPa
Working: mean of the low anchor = 38.8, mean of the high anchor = 33.8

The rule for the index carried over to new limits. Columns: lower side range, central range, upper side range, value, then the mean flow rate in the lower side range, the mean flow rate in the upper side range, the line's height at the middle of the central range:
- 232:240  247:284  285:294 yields 5.9 kPa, 41.4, 25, 32.4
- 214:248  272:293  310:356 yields 9.5 kPa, 38.7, 36.2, 37.5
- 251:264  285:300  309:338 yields 3.2 kPa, 34.5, 38.3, 36.5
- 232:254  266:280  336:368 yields 6.1 kPa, 39.4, 34.2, 38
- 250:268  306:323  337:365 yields -3.9 kPa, 33.3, 33.8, 33.6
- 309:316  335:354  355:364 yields 1.4 kPa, 43.4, 33.8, 36.9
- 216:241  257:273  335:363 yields 3.4 kPa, 38.6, 33.9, 37.2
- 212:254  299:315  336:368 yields -2.7 kPa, 38.1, 34.2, 35.7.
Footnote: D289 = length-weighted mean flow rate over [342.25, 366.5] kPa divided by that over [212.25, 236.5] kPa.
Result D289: 0.9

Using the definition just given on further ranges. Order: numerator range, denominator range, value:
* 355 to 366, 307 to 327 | 0.85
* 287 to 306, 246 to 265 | 0.94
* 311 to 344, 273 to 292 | 1.84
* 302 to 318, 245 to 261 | 1.17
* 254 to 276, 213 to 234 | 0.78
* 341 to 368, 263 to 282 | 1.53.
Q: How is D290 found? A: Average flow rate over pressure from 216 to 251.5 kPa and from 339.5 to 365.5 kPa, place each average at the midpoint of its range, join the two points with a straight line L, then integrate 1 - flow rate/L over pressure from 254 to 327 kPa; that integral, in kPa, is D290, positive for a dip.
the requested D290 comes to 9.3 kPa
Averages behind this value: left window 38.6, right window 33.8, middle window 31.5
